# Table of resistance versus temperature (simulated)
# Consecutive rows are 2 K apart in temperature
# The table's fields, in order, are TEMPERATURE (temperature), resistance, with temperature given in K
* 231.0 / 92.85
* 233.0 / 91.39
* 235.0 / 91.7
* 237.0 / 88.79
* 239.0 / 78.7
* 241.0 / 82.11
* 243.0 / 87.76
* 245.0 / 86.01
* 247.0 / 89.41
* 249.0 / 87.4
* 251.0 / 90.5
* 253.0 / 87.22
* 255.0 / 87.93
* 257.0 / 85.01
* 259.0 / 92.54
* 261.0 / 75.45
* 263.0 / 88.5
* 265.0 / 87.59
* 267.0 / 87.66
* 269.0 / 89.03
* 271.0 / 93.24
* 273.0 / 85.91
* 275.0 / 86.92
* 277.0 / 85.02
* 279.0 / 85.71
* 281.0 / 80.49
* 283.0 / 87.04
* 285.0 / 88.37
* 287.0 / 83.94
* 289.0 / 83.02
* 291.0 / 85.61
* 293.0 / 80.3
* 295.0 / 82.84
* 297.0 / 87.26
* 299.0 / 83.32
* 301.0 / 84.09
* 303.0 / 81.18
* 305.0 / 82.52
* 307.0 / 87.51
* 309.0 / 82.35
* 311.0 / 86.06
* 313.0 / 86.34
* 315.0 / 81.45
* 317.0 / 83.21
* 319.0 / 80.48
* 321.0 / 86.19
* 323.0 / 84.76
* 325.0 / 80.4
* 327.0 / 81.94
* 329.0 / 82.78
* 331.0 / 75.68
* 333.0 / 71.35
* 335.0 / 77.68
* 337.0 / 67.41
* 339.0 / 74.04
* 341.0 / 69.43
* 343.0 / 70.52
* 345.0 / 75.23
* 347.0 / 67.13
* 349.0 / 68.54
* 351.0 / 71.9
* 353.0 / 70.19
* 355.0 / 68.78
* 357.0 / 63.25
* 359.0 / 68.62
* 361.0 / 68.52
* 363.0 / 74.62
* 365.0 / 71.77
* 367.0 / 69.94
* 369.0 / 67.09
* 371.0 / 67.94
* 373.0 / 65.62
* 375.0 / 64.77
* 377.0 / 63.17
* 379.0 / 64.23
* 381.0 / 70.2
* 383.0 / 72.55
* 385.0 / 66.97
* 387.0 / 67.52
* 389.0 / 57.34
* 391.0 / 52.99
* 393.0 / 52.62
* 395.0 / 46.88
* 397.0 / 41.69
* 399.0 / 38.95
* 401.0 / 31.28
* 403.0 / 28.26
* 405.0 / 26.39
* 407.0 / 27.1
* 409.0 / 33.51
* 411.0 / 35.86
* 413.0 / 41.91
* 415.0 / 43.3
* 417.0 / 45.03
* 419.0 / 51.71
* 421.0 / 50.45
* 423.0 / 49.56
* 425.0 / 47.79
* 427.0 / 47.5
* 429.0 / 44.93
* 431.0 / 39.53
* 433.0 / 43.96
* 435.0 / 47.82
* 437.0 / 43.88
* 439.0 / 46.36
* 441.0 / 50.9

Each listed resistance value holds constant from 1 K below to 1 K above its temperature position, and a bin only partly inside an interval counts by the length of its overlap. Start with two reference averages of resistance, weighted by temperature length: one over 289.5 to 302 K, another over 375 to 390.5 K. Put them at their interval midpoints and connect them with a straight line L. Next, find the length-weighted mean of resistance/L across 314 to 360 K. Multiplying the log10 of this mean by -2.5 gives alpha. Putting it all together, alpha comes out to 0.01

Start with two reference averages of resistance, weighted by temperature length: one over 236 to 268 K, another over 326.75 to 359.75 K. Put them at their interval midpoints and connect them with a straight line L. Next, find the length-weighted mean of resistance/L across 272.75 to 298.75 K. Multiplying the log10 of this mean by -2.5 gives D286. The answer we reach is -0.05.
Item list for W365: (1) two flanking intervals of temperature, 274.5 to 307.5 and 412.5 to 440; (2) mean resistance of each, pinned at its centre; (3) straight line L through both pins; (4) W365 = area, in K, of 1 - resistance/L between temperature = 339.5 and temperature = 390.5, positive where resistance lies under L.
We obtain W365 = -4.0 K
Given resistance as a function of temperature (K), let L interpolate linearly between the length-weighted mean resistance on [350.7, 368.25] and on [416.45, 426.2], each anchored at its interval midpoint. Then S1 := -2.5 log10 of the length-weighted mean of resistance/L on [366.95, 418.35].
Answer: 0.16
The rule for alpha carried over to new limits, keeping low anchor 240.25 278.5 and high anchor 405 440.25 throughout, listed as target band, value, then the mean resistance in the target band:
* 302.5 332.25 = -0.16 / 82.8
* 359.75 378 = -0.18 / 68.2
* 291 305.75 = -0.09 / 83.3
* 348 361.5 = -0.12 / 68.5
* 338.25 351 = -0.11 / 70.8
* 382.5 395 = -0.15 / 60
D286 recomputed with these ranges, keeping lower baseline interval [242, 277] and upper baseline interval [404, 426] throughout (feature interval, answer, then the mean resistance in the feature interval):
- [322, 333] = -0.19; 80.2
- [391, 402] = 0.09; 43.3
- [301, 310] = -0.13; 83.5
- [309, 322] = -0.18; 83.8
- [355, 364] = -0.19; 68.8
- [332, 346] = -0.14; 72.2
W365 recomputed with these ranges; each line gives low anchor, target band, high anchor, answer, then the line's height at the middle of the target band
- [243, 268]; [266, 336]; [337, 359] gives -4.69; 78.6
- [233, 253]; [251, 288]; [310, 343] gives -0.90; 84.6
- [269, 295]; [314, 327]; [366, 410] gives -1.56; 73.9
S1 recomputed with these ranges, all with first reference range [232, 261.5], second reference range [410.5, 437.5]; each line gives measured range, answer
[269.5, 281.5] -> -0.08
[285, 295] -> -0.09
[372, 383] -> -0.18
